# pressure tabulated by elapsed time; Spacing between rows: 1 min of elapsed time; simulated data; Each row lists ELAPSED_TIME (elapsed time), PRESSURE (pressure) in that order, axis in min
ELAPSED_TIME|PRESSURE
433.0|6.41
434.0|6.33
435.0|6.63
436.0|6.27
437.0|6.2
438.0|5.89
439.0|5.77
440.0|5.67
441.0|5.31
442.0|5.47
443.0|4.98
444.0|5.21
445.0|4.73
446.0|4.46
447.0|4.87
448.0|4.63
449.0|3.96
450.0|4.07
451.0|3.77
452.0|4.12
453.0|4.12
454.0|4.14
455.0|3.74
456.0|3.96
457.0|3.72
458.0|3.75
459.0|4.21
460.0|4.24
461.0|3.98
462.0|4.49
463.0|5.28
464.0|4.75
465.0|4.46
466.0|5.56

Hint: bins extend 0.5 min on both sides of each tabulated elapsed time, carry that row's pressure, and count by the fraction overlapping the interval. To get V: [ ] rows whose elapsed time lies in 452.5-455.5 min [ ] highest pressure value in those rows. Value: 4.14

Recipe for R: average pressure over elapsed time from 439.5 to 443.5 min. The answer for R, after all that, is 5.36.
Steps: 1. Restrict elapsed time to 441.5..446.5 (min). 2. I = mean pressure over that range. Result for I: 4.97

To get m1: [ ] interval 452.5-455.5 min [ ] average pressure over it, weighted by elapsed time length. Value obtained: 4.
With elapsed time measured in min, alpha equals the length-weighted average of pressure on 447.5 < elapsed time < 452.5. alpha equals 4.11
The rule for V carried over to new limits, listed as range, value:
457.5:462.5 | 4.49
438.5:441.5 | 5.77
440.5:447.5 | 5.47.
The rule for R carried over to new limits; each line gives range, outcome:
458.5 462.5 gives 4.23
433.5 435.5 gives 6.48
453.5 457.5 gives 3.89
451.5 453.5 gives 4.12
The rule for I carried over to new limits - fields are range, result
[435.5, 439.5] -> 6.03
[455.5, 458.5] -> 3.81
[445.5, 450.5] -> 4.4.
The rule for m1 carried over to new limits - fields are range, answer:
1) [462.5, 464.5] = 5.02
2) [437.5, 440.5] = 5.78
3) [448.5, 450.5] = 4.02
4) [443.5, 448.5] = 4.78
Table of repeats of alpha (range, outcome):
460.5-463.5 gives 4.58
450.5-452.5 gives 3.95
